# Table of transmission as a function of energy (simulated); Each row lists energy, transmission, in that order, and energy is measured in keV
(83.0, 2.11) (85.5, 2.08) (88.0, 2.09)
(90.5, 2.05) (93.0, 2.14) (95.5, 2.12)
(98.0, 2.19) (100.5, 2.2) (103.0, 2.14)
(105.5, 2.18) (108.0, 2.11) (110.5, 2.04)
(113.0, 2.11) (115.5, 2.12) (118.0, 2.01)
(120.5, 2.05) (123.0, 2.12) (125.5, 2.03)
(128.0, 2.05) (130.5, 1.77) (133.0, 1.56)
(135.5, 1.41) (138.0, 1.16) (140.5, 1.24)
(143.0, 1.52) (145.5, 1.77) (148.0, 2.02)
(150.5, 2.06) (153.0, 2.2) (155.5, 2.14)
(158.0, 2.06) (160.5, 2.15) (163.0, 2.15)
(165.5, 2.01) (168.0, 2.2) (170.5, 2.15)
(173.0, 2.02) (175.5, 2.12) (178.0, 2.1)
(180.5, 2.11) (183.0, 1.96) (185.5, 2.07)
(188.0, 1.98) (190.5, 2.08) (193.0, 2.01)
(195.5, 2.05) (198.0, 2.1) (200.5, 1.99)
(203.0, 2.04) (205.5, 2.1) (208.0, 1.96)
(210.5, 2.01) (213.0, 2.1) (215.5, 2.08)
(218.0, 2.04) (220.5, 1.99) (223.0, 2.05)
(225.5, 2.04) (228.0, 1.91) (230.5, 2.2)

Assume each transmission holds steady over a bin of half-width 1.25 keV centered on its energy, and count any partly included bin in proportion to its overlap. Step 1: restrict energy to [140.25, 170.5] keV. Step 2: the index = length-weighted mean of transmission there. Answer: 1.99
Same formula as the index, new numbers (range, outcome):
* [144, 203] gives 2.06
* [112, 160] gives 1.87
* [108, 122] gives 2.07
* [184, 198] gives 2.04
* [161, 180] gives 2.11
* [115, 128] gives 2.06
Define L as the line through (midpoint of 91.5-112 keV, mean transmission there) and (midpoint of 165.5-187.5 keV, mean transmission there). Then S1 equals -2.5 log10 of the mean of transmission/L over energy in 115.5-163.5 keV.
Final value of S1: 0.132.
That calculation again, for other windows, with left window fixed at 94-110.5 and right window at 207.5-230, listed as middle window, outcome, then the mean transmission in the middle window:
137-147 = 0.41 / 1.44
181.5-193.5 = 0.02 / 2.02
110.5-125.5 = 0.03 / 2.07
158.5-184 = -0.01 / 2.1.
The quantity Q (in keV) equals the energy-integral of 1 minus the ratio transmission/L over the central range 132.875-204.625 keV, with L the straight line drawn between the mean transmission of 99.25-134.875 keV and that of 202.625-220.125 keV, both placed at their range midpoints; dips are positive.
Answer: 2.9 keV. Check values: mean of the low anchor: 2.02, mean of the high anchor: 2.04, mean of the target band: 1.95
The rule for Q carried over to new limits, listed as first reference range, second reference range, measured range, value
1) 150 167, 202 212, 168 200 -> 0.0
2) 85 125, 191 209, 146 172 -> -0.4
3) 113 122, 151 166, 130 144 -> 4.5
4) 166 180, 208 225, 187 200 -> 0.2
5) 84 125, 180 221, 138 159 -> 2.5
